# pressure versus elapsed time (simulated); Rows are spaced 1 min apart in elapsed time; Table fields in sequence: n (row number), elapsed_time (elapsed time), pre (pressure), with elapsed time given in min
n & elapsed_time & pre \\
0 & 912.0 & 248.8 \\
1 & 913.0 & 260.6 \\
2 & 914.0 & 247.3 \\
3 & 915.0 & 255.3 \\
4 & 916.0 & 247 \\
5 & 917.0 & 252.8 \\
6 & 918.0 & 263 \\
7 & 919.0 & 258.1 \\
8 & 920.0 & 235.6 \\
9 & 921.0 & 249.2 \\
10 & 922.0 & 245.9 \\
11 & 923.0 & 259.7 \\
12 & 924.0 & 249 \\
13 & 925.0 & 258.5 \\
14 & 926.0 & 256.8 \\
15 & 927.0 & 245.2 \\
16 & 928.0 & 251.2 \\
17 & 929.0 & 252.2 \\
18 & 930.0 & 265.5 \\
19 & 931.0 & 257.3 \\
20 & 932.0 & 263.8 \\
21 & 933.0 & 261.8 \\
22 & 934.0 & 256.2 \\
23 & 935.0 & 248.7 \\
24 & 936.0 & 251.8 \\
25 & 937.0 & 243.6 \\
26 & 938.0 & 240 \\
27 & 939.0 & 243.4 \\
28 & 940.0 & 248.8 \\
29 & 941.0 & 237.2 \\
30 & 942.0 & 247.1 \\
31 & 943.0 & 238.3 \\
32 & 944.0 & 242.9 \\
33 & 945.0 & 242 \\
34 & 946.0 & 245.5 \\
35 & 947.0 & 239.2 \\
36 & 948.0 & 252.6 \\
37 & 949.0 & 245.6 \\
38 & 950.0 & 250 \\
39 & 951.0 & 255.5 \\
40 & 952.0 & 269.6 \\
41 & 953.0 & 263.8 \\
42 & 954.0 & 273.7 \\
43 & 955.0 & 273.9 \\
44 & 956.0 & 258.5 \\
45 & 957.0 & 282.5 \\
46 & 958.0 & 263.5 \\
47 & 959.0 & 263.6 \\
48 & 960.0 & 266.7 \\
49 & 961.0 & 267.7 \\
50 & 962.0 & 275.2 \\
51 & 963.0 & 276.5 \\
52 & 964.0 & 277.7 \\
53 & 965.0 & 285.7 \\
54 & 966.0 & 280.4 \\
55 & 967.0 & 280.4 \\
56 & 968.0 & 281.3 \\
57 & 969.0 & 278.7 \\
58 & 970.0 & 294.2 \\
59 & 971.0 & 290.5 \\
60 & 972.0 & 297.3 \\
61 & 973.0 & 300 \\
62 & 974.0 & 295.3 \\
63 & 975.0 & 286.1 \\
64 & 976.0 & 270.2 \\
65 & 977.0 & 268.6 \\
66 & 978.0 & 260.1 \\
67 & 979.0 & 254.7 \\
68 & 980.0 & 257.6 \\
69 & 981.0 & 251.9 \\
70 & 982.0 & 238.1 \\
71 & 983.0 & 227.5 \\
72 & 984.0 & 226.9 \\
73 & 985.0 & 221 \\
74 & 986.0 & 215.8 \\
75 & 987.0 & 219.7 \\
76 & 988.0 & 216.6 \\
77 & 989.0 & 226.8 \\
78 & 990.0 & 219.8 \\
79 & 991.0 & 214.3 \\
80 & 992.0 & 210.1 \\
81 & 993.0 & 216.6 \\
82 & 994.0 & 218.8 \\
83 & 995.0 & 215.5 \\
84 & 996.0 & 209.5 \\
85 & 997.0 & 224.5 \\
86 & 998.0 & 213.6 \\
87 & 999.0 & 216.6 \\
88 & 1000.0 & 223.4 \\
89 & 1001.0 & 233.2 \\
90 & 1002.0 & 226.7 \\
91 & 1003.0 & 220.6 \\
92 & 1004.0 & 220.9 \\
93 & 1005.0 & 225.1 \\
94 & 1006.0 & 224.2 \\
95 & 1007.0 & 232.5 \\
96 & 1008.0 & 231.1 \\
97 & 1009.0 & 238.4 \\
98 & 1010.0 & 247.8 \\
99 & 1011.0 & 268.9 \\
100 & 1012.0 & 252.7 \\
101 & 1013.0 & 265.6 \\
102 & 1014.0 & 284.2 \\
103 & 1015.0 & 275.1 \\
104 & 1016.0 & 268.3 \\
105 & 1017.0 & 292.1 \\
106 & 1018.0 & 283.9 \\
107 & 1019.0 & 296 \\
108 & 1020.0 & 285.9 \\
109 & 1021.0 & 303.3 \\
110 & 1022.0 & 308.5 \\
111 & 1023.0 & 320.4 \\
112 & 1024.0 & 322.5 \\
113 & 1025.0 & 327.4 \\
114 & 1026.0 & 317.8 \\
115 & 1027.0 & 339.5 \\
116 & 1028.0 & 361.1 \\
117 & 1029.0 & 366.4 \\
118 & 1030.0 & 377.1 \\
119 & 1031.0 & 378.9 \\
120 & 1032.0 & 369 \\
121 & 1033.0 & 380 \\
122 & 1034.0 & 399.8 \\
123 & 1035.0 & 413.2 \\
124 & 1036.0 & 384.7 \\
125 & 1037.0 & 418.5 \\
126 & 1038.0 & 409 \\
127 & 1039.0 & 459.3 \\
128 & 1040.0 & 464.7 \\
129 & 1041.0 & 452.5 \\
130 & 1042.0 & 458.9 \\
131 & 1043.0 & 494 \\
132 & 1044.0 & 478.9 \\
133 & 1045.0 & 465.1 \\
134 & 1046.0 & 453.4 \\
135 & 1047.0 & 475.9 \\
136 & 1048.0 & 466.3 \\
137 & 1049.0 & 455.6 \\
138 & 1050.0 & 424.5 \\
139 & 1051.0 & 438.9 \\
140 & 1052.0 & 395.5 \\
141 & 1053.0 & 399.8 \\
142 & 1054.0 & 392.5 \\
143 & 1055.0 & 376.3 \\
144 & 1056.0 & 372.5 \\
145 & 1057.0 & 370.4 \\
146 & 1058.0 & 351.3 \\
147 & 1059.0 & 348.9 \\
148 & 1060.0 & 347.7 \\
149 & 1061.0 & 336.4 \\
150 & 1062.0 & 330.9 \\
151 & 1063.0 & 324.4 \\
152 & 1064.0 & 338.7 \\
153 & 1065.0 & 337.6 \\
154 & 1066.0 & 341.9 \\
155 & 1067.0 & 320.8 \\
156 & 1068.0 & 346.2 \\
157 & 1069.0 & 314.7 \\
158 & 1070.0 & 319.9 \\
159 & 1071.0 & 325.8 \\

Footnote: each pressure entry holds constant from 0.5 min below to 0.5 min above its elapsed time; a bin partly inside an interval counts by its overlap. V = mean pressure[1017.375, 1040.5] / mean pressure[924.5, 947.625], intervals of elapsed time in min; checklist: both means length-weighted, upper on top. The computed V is 1.44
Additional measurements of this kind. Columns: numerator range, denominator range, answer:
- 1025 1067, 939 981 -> 1.48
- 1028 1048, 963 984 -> 1.56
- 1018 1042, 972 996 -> 1.53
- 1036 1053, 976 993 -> 1.91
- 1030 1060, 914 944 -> 1.66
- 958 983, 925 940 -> 1.08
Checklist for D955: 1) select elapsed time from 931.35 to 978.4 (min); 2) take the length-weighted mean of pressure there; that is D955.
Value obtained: 265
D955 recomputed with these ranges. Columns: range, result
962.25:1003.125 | 248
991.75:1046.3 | 314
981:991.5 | 224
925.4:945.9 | 250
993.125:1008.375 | 222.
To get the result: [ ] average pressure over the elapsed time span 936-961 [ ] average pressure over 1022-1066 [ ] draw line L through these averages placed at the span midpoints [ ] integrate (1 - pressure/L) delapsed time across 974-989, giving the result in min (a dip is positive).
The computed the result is 2.8 min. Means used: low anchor 254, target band 245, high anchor 391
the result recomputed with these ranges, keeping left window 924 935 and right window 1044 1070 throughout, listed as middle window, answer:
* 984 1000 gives 5.0 min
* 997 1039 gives 5.6 min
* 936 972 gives 2.3 min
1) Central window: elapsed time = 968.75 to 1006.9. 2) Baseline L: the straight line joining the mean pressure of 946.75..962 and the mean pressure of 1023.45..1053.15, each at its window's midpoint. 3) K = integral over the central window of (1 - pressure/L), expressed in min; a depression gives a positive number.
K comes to 9.44 min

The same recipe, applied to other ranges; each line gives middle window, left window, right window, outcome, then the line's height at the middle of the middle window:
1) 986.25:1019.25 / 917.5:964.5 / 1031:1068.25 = 9.9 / 338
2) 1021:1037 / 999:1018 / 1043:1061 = -1.6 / 325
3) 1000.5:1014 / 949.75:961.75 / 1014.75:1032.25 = 3.0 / 309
